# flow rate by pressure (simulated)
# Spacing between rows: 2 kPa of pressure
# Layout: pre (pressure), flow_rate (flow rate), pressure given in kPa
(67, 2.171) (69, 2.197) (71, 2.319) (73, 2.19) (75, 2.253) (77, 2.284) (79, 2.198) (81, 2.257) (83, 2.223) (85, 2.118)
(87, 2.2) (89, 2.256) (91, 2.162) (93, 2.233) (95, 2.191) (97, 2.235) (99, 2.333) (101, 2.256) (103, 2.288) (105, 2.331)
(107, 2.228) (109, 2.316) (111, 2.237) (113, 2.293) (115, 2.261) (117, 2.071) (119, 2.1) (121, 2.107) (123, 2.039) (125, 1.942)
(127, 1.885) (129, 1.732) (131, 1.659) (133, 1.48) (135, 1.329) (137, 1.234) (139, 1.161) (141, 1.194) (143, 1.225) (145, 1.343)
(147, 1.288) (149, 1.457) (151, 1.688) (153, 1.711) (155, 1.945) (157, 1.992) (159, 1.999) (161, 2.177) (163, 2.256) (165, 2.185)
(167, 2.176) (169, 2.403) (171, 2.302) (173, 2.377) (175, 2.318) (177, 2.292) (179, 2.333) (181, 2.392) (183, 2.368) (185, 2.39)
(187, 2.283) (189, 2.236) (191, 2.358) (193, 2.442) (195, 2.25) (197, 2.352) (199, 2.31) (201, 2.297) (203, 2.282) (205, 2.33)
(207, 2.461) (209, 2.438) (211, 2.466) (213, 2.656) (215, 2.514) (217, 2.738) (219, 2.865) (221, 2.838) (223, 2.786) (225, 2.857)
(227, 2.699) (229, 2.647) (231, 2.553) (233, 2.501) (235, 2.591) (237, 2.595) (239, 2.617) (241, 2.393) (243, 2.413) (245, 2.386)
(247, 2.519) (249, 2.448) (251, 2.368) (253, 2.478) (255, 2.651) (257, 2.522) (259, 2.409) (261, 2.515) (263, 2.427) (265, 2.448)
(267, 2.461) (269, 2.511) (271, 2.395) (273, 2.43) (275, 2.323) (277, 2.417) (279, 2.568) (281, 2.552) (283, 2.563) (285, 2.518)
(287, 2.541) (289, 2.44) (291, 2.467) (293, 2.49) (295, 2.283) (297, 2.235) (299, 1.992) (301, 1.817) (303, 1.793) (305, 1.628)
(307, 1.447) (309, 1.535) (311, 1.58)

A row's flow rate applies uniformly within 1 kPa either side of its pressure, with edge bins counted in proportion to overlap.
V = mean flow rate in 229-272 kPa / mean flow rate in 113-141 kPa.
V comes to 1.41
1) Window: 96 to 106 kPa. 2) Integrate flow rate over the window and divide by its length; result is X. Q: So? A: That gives 2.29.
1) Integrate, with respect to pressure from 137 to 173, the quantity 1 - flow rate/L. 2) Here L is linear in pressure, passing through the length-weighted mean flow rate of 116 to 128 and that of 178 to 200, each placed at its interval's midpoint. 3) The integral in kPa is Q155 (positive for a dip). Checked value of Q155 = 6.48 kPa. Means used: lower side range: 2.02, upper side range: 2.34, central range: 1.79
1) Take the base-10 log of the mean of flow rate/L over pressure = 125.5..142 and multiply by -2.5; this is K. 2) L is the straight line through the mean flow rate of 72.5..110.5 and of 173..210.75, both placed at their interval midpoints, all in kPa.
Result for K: 0.48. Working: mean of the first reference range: 2.24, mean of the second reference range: 2.34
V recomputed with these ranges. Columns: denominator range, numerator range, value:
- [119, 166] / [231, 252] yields 1.46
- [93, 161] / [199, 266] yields 1.35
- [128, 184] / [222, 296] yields 1.35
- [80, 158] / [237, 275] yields 1.28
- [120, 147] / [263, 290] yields 1.59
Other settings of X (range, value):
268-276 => 2.41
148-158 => 1.76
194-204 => 2.3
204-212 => 2.42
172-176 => 2.35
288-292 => 2.45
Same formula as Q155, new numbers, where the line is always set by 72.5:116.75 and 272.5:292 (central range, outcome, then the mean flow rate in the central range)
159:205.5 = 1.0 kPa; 2.3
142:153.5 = 4.3 kPa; 1.44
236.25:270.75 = -0.4 kPa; 2.48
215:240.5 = -2.8 kPa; 2.68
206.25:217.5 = -0.7 kPa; 2.54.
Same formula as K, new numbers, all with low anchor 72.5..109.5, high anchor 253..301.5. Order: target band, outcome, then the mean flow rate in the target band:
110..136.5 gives 0.18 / 1.92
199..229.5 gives -0.10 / 2.58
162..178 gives 0.01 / 2.29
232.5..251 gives -0.04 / 2.49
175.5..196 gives 0.00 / 2.33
